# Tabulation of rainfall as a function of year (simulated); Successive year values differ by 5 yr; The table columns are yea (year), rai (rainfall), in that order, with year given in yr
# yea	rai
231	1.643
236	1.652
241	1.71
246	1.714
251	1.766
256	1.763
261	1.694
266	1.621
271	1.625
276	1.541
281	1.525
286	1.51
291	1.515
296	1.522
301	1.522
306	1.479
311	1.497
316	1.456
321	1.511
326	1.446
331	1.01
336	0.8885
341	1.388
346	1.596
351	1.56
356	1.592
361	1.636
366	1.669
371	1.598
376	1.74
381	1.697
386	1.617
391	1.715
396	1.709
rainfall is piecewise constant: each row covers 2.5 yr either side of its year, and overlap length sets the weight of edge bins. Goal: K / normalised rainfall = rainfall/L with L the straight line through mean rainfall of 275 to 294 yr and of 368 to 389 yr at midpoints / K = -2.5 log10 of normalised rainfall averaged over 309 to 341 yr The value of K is 0.21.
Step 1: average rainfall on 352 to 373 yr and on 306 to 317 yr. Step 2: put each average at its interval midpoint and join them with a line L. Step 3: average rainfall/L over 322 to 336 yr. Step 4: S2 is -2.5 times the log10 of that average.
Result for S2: 0.26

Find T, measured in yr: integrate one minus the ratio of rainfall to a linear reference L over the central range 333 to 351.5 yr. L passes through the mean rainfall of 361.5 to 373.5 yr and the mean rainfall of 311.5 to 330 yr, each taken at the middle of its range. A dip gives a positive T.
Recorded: 2.48 yr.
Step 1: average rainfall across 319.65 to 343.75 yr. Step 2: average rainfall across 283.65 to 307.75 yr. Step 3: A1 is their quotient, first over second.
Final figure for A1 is 0.82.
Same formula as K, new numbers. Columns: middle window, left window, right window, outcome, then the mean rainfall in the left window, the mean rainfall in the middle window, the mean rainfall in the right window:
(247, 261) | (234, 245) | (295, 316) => -0.06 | 1.69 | 1.75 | 1.5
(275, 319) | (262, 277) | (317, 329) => 0.02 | 1.61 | 1.51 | 1.46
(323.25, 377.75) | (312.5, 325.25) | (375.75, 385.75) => 0.09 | 1.48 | 1.46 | 1.69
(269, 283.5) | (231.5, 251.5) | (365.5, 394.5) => 0.09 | 1.7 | 1.56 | 1.67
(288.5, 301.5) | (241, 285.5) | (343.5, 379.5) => 0.09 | 1.65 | 1.52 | 1.63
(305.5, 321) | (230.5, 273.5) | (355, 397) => 0.13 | 1.69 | 1.48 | 1.66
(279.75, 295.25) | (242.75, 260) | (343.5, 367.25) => 0.12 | 1.74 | 1.52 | 1.61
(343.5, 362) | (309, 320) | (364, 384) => 0.01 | 1.48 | 1.59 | 1.67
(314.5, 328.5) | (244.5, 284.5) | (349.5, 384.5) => 0.12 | 1.65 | 1.47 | 1.64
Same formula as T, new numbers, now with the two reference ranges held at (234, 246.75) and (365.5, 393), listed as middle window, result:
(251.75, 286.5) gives 1.3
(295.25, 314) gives 2.0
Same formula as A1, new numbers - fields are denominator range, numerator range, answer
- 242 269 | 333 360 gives 0.82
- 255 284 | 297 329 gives 0.91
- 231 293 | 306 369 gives 0.88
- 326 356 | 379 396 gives 1.27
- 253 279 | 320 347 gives 0.78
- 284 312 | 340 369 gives 1.05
